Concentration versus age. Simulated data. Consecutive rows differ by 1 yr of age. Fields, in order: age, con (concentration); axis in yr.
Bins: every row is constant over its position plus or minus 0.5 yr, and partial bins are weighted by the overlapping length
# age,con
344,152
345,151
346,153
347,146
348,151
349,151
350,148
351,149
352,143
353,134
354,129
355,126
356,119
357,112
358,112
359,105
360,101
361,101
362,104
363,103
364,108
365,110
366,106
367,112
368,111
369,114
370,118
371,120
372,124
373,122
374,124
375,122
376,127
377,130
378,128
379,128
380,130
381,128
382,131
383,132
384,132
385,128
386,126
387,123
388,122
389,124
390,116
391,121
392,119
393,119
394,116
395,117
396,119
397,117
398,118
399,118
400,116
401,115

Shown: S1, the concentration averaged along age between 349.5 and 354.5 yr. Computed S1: 141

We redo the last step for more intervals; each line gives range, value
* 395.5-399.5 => 118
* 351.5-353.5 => 138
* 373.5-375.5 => 123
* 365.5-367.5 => 109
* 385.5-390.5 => 122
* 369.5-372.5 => 121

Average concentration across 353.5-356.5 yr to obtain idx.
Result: 125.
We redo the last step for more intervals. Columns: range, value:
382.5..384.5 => 132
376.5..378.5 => 129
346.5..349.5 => 149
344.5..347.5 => 150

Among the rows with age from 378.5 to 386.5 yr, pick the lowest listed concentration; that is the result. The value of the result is 126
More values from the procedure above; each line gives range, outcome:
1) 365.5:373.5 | 106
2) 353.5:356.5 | 119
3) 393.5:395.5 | 116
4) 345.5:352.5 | 143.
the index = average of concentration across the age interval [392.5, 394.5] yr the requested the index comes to 118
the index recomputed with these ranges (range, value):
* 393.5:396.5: 117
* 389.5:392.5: 119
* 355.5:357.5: 116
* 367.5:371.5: 116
